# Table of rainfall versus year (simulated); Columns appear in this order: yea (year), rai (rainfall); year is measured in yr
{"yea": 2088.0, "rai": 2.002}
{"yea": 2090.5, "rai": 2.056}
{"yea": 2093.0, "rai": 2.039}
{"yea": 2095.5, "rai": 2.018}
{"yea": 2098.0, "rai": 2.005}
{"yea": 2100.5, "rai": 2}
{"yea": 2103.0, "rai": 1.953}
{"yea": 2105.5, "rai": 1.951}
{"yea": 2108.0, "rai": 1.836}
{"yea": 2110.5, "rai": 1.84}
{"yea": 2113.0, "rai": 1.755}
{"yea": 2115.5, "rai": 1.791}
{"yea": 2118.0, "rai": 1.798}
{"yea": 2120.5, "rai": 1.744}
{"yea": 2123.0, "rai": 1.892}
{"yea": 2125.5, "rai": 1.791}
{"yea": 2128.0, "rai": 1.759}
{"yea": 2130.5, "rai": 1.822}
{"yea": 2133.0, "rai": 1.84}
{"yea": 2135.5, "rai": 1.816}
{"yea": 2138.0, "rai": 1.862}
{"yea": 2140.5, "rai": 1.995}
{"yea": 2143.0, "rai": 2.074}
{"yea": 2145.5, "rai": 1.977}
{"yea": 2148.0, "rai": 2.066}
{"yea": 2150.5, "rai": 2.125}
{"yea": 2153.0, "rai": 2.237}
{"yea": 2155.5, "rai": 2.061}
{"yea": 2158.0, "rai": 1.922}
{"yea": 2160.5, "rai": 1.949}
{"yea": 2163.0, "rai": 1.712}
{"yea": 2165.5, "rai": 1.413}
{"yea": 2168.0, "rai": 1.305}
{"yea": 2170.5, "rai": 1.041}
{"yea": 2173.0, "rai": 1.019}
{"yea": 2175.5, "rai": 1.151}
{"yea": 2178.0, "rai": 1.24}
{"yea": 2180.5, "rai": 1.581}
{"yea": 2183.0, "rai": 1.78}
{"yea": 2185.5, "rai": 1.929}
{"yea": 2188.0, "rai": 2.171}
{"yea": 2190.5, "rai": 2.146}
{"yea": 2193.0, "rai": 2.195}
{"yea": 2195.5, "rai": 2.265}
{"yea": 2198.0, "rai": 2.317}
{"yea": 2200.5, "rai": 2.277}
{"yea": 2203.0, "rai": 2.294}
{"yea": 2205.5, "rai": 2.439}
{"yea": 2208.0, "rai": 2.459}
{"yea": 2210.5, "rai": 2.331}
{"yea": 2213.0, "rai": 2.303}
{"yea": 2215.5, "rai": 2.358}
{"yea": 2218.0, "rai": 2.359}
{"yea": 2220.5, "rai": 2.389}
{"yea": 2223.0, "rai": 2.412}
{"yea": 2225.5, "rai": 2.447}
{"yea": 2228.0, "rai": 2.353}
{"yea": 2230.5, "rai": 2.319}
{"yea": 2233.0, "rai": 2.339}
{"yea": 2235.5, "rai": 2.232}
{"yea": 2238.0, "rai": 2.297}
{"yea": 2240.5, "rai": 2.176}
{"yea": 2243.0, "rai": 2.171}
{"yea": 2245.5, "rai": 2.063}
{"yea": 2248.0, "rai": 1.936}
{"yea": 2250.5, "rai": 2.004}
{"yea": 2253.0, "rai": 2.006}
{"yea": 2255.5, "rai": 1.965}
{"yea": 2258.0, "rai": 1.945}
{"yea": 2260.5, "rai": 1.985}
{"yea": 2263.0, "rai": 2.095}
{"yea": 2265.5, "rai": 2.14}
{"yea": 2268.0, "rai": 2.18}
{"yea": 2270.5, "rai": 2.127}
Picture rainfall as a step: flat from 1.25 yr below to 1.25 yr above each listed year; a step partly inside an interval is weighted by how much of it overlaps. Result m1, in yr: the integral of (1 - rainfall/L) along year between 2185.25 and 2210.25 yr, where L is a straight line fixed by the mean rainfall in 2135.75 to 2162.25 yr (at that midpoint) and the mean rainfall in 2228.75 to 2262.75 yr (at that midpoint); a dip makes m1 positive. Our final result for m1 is -2.44 yr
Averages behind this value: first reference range 2.01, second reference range 2.11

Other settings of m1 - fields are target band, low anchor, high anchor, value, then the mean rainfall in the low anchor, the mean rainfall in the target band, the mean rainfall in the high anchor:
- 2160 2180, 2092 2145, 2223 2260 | 6.6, 1.89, 1.34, 2.17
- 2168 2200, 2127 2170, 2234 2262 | 3.5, 1.86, 1.73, 2.07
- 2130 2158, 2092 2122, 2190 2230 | 0.9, 1.89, 1.99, 2.34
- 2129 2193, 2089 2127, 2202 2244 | 9.7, 1.9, 1.78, 2.34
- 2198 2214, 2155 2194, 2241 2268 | -4.8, 1.65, 2.35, 2.04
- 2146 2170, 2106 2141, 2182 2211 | 1.9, 1.82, 1.84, 2.22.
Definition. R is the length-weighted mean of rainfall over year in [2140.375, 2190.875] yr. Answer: 1.74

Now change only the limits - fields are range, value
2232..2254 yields 2.14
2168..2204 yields 1.79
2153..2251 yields 2.03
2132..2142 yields 1.88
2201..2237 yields 2.36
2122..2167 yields 1.9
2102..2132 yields 1.83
